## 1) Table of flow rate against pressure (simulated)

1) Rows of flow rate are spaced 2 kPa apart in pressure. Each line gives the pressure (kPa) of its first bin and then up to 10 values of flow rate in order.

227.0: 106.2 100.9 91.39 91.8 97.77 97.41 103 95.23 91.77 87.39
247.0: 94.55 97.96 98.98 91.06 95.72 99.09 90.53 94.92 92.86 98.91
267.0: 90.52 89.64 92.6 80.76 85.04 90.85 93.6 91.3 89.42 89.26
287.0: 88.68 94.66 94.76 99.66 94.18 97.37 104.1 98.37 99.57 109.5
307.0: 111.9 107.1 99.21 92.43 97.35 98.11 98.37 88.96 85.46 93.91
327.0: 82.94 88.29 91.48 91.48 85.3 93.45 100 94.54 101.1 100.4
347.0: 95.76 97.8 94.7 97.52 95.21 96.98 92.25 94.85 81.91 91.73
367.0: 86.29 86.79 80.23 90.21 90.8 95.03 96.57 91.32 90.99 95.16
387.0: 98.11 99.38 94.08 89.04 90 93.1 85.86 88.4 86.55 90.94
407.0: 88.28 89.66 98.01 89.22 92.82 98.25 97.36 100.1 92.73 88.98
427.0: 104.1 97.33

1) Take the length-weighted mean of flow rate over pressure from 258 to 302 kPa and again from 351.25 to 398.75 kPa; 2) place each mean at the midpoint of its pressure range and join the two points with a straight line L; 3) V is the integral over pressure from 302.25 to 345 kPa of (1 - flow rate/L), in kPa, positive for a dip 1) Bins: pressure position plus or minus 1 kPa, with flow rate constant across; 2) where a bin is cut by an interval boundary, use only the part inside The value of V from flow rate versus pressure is -1.56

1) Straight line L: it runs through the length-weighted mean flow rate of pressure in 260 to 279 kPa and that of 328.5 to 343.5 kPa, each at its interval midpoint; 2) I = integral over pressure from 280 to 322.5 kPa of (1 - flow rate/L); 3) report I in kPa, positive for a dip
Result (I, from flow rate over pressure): -2.4 kPa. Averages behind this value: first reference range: 90.8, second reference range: 93.1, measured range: 97.2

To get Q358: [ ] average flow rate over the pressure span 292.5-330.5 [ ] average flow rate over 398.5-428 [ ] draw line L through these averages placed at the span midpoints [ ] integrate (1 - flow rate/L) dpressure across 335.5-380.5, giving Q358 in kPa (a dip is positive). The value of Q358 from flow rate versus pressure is 0.91 kPa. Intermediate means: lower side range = 97.1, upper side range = 92.9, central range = 93.3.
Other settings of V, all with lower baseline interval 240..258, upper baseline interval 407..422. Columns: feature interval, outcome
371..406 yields 1.1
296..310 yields -1.4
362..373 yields 1.0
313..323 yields 0.0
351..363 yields 0.1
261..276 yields 0.7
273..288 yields 0.9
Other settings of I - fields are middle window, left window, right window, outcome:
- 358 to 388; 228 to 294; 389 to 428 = 0.7 kPa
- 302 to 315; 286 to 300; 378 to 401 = -1.0 kPa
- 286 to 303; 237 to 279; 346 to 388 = -0.7 kPa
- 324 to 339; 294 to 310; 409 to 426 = 1.5 kPa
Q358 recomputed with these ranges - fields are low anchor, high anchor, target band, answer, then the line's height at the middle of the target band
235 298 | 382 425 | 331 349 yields -0.4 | 93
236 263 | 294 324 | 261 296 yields 1.9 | 96.9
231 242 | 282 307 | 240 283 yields 1.9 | 96.8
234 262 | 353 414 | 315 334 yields 0.4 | 93.1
